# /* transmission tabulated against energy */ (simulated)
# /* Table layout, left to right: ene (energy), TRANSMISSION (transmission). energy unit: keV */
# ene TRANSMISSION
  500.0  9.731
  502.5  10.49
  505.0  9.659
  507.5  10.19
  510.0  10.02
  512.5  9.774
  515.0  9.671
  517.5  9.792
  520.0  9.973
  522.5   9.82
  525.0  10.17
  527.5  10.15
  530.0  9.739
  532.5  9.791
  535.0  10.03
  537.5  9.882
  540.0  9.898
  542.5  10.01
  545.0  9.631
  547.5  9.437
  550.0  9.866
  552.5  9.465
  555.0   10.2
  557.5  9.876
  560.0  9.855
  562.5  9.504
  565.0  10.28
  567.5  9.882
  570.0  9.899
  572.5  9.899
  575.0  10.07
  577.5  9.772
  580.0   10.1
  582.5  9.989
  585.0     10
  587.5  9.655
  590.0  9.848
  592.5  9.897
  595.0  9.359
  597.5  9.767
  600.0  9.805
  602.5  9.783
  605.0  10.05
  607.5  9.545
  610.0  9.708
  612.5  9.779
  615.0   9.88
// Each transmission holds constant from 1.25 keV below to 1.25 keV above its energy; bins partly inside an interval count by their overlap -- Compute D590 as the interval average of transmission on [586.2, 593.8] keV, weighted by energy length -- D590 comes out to 9.8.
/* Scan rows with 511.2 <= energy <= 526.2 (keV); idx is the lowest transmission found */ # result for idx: 9.671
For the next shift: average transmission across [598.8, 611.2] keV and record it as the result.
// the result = 9.78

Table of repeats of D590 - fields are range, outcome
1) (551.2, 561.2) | 9.85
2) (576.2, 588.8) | 9.9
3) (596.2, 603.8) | 9.78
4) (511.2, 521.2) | 9.8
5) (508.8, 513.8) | 9.89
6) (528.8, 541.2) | 9.87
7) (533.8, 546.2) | 9.89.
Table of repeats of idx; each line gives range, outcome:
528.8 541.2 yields 9.739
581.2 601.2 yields 9.359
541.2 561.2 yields 9.437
